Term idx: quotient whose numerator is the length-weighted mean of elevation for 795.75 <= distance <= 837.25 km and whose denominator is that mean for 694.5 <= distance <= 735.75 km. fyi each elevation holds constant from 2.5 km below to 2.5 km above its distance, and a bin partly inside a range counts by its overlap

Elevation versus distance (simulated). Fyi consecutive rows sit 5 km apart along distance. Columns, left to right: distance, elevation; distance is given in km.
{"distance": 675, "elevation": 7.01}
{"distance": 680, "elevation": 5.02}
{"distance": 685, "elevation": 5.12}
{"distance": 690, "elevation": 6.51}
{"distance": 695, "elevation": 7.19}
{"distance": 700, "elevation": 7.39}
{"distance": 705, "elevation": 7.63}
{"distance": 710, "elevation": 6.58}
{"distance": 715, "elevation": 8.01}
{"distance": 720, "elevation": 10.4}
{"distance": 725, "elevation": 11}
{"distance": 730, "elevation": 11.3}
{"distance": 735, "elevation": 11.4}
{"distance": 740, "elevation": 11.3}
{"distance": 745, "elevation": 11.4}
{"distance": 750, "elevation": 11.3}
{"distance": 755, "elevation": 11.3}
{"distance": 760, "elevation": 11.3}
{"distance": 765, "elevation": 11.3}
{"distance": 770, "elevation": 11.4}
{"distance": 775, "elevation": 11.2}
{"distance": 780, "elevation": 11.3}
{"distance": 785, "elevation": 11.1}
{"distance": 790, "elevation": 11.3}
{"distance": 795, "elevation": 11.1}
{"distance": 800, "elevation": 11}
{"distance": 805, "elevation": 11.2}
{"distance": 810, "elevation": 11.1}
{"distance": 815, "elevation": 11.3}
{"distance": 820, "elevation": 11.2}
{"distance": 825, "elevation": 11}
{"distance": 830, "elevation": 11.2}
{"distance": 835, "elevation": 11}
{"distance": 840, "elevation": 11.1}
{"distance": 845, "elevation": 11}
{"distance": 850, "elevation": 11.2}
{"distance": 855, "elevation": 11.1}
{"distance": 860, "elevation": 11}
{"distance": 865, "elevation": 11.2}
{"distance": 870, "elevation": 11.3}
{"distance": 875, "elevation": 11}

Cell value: 1.24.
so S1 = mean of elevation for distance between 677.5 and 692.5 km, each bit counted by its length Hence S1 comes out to 5.55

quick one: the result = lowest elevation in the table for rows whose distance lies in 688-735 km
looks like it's 6.51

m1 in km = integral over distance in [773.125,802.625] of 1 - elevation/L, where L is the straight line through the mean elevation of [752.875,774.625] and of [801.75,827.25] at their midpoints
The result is 0.2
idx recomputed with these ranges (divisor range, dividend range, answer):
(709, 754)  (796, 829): 1.06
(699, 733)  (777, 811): 1.24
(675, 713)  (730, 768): 1.73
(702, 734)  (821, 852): 1.20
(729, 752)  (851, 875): 0.98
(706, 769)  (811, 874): 1.06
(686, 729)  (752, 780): 1.40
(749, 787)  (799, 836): 0.99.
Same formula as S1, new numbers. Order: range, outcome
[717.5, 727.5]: 10.7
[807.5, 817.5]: 11.2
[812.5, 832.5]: 11.2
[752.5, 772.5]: 11.3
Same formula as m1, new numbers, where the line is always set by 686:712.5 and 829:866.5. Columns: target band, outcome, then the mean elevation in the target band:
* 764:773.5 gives -2.6 km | 11.3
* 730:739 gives -3.9 km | 11.4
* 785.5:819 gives -4.6 km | 11.2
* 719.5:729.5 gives -4.2 km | 10.9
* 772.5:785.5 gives -2.9 km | 11.2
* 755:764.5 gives -2.9 km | 11.3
